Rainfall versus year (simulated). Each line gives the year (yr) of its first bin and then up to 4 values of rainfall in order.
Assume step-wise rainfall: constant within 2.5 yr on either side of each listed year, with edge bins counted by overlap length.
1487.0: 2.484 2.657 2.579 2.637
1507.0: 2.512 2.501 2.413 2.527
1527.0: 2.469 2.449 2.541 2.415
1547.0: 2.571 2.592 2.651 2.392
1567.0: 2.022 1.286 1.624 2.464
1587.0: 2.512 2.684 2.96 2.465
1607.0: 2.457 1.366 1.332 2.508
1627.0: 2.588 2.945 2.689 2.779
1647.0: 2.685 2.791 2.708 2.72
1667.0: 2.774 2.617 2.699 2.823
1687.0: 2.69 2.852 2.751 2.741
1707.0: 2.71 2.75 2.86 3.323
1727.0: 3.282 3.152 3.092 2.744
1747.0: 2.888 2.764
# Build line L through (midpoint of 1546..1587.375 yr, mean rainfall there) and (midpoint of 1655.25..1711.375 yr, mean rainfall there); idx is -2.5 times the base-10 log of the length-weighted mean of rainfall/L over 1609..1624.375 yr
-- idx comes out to 0.36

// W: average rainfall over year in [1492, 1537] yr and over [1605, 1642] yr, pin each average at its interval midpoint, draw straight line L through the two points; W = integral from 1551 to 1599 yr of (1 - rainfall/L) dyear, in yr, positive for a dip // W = 1.9 yr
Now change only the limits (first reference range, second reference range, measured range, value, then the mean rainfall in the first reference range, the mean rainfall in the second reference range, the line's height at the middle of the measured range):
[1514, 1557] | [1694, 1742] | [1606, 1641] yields 5.67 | 2.51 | 2.95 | 2.72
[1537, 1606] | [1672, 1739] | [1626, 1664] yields -1.32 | 2.37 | 2.89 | 2.65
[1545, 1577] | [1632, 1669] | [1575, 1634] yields 3.27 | 2.2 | 2.75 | 2.47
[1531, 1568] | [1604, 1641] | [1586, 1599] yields -2.02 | 2.47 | 2.29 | 2.37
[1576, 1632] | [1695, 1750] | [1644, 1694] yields -1.52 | 2.32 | 2.94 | 2.66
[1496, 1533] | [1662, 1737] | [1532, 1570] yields 2.06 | 2.51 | 2.86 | 2.58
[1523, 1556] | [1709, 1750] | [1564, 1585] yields 5.87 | 2.51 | 3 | 2.6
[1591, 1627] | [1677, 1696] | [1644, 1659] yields -1.12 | 2.26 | 2.77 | 2.54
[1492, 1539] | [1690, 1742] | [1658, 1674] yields 0.73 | 2.52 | 2.94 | 2.84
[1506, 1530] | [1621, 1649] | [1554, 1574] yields 3.49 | 2.48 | 2.71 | 2.57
